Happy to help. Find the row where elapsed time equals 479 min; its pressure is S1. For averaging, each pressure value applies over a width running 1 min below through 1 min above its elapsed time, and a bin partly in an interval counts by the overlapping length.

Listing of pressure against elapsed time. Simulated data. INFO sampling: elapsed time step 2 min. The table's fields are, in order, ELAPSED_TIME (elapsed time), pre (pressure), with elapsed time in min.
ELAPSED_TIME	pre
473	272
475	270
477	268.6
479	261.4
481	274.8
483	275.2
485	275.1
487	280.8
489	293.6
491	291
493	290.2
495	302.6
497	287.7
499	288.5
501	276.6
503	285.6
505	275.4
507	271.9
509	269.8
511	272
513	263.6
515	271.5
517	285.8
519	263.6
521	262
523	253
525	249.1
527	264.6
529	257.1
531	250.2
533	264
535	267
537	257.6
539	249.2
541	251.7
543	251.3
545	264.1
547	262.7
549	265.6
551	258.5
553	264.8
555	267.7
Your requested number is 261.4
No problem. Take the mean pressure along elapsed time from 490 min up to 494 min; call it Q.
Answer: 291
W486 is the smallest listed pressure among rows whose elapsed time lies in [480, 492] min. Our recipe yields 274.8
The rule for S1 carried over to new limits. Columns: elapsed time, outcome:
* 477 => 268.6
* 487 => 280.8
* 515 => 271.5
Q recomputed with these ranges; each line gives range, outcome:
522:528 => 256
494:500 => 293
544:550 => 264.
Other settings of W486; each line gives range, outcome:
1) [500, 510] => 269.8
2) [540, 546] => 251.3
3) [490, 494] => 290.2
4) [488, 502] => 276.6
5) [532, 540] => 249.2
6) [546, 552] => 258.5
